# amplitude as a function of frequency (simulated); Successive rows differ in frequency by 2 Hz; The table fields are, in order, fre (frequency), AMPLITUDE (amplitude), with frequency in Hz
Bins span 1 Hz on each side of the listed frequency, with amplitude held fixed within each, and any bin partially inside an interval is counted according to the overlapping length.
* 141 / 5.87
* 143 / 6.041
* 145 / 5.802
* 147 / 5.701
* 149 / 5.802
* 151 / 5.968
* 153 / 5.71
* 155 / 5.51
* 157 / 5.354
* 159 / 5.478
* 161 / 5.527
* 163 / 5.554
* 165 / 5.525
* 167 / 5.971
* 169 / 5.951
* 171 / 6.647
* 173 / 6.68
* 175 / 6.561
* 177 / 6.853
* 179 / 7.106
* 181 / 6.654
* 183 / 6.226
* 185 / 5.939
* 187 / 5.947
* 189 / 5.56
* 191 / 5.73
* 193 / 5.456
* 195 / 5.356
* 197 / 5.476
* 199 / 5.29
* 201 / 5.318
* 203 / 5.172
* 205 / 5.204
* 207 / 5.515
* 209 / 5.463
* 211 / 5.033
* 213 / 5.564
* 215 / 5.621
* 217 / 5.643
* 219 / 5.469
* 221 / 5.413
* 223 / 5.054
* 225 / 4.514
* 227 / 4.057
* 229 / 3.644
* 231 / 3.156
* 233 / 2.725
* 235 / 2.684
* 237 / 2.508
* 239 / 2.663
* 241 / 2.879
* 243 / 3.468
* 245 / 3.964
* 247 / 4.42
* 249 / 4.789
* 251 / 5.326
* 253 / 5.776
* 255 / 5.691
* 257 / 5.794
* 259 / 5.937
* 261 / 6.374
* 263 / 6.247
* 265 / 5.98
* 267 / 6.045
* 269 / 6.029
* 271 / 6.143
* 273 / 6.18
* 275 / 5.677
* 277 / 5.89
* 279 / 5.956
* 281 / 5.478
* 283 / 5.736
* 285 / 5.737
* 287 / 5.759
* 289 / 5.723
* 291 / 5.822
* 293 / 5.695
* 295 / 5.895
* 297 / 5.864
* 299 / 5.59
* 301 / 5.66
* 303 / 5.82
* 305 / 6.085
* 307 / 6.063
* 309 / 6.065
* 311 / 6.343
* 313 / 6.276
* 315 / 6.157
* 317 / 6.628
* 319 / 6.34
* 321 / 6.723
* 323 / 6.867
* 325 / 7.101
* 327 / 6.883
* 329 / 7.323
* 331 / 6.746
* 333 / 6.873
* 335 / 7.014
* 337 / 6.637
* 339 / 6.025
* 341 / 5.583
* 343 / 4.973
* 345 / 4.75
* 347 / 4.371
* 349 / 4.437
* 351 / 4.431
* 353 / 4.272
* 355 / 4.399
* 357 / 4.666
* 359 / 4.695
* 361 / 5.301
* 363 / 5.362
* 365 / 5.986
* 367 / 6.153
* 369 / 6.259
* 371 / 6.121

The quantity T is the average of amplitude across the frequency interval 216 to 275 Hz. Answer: 4.79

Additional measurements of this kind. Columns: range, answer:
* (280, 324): 6.01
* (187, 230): 5.23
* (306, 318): 6.26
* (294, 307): 5.84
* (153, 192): 6.03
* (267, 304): 5.82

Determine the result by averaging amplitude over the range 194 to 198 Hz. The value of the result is 5.42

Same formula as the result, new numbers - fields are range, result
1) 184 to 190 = 5.82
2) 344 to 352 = 4.5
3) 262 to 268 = 6.09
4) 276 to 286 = 5.76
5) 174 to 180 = 6.84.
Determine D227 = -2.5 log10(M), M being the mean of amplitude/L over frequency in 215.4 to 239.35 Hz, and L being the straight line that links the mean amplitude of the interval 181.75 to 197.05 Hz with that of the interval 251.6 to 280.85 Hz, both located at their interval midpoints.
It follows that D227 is 0.40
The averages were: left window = 5.74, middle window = 4.04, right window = 5.96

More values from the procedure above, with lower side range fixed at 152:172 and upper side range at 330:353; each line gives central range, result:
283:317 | -0.06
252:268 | -0.06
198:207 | 0.08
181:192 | -0.05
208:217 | 0.05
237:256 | 0.31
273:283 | -0.03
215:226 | 0.08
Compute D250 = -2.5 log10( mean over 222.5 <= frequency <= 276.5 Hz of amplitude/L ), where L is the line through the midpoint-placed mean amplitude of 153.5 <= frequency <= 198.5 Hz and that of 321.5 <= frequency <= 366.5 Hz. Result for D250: 0.22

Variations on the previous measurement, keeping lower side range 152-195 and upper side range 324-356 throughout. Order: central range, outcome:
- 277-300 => 0.011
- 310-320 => -0.103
